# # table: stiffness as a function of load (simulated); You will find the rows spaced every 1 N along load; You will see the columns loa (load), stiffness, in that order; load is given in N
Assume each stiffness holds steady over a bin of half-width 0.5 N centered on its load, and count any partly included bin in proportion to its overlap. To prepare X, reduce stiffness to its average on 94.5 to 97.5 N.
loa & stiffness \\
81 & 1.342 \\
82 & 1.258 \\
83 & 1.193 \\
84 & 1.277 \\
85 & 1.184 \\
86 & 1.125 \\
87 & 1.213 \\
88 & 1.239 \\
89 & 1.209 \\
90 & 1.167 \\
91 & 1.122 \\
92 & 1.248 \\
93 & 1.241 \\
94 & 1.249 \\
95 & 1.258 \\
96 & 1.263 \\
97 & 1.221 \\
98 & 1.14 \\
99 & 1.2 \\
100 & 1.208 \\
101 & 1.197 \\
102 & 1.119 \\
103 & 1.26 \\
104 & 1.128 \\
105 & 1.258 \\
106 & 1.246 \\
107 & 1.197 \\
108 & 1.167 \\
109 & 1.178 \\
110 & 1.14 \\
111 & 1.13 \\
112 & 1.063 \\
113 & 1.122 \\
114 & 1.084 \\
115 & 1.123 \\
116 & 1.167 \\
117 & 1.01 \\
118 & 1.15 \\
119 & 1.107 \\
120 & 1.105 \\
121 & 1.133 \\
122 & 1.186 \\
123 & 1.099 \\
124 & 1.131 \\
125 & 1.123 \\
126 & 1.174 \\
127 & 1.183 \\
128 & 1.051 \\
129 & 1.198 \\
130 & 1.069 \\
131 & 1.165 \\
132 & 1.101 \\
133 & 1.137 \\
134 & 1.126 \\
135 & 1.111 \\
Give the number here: 1.25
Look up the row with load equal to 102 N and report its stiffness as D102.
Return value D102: 1.119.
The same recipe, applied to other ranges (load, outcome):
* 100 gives 1.208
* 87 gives 1.213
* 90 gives 1.167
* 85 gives 1.184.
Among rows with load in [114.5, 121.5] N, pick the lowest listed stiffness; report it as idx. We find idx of 1.01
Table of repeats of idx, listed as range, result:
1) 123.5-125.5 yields 1.123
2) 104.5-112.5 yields 1.063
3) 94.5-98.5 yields 1.14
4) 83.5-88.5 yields 1.125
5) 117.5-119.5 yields 1.107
